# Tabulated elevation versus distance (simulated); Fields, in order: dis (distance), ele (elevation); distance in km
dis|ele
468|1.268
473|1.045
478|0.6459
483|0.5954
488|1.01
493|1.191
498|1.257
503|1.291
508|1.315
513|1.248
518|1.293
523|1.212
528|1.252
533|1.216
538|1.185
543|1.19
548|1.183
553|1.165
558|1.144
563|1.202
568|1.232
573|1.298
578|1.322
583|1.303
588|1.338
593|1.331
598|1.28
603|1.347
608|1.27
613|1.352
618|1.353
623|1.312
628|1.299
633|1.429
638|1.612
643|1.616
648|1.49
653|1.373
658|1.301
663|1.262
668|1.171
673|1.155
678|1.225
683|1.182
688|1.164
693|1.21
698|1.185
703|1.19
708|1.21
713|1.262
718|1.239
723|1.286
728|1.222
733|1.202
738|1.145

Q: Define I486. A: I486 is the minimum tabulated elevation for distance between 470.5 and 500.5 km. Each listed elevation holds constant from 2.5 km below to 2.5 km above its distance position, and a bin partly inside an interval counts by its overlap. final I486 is 0.5954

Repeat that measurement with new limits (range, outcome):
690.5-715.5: 1.185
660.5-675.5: 1.155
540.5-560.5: 1.144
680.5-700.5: 1.164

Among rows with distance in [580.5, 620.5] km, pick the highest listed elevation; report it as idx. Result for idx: 1.353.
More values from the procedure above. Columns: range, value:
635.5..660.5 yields 1.616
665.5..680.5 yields 1.225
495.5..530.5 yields 1.315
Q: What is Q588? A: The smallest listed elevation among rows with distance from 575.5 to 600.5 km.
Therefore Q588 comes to 1.28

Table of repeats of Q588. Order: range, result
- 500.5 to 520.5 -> 1.248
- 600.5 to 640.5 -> 1.27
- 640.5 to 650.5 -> 1.49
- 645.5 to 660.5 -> 1.301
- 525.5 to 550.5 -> 1.183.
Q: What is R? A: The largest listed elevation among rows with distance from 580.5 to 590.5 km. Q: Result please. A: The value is 1.338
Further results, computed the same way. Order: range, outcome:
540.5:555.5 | 1.19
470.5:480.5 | 1.045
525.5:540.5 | 1.252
